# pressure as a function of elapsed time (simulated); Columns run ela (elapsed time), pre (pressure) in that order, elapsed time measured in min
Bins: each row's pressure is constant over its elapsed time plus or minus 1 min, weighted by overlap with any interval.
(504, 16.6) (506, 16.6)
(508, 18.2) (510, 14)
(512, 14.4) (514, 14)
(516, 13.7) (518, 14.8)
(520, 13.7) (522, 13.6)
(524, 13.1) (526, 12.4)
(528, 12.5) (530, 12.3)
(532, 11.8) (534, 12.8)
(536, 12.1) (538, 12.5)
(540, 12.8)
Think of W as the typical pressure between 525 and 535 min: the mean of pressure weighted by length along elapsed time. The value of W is 12.4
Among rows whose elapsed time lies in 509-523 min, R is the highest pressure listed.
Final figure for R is 14.8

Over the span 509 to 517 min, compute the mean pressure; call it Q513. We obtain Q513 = 14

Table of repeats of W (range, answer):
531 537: 12.2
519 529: 13.1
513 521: 14.1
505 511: 16.3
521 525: 13.3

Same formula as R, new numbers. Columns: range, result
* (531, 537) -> 12.8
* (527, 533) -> 12.5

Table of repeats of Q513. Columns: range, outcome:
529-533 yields 12.1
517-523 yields 14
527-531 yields 12.4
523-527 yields 12.8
